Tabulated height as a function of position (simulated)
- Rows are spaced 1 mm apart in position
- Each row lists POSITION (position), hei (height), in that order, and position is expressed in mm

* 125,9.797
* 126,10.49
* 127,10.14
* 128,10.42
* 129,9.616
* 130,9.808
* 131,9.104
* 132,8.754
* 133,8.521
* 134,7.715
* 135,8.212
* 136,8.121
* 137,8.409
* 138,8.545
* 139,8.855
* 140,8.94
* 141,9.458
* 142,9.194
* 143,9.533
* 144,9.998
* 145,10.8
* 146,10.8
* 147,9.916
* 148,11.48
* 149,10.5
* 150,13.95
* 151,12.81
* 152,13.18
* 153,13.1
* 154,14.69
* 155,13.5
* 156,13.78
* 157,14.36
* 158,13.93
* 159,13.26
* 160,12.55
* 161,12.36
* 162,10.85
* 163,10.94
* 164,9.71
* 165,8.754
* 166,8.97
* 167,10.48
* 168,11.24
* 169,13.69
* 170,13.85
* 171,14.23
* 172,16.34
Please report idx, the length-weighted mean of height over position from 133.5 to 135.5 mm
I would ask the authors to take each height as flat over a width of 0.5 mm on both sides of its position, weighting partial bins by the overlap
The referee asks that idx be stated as 7.96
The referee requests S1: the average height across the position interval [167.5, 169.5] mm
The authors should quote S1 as 12.5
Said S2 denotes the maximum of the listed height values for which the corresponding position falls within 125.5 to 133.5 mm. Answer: 10.49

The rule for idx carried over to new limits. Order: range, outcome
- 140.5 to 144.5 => 9.55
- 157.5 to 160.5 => 13.2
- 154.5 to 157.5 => 13.9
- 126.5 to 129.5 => 10.1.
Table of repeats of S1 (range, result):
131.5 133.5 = 8.64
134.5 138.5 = 8.32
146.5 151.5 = 11.7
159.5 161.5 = 12.5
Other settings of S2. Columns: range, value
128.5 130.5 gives 9.808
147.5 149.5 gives 11.48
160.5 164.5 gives 12.36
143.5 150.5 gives 13.95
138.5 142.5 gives 9.458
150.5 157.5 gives 14.69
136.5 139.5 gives 8.855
